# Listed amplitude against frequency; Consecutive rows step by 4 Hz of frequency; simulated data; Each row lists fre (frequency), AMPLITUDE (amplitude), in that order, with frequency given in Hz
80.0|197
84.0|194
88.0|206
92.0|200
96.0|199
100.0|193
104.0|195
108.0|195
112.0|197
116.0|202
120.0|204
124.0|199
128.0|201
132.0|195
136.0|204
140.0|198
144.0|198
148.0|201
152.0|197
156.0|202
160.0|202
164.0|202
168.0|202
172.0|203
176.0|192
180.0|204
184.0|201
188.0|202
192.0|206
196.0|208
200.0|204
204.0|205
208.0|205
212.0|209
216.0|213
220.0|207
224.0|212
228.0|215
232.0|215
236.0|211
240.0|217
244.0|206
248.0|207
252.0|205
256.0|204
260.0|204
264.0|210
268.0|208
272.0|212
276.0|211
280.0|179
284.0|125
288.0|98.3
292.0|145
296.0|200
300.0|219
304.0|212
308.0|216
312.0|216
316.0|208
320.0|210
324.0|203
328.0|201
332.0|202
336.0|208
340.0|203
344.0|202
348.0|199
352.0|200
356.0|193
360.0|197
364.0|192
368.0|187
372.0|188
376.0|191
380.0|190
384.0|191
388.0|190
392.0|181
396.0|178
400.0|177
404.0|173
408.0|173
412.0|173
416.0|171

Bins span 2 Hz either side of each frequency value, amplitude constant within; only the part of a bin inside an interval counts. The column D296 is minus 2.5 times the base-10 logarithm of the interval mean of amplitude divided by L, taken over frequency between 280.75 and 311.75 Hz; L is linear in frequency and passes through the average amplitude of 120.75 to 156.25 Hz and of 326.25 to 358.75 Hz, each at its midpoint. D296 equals 0.14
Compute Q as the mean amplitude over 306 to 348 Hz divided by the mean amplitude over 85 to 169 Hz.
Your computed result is 1.0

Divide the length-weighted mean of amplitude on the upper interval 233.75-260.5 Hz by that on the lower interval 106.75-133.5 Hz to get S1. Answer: 1.04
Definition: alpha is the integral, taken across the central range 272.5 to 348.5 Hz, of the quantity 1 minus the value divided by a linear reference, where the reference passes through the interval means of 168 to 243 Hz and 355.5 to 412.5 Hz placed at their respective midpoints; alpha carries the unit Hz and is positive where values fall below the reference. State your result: 0.4 Hz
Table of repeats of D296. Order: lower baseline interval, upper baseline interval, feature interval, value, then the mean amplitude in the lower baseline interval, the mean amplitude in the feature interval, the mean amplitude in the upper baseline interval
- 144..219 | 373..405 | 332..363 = -0.07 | 203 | 200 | 184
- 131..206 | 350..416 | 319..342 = -0.08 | 201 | 204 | 185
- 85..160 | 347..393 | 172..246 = -0.06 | 199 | 207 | 192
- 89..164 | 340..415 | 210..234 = -0.09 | 199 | 212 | 188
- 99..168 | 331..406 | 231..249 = -0.08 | 199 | 211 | 192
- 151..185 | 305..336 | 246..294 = 0.12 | 201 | 184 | 208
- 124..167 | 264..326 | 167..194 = -0.02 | 200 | 201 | 191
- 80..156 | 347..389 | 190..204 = -0.05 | 199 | 206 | 192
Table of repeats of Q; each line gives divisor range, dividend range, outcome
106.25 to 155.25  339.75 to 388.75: 0.97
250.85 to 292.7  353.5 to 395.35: 1.04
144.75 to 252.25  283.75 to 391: 0.94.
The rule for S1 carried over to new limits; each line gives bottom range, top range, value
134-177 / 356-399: 0.94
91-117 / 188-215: 1.05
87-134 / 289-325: 1.01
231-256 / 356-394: 0.91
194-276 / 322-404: 0.92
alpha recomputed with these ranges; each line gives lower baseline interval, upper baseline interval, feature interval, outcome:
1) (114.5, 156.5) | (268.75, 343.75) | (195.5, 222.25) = -1.4 Hz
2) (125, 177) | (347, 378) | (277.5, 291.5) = 4.1 Hz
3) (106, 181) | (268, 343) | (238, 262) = -1.4 Hz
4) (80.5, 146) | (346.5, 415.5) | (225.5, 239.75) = -1.5 Hz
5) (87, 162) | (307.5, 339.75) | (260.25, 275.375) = -0.3 Hz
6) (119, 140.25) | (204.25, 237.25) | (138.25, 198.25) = 1.0 Hz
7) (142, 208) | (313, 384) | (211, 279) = -3.0 Hz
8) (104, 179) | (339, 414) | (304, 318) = -1.6 Hz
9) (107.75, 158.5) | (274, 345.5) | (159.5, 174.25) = -0.3 Hz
